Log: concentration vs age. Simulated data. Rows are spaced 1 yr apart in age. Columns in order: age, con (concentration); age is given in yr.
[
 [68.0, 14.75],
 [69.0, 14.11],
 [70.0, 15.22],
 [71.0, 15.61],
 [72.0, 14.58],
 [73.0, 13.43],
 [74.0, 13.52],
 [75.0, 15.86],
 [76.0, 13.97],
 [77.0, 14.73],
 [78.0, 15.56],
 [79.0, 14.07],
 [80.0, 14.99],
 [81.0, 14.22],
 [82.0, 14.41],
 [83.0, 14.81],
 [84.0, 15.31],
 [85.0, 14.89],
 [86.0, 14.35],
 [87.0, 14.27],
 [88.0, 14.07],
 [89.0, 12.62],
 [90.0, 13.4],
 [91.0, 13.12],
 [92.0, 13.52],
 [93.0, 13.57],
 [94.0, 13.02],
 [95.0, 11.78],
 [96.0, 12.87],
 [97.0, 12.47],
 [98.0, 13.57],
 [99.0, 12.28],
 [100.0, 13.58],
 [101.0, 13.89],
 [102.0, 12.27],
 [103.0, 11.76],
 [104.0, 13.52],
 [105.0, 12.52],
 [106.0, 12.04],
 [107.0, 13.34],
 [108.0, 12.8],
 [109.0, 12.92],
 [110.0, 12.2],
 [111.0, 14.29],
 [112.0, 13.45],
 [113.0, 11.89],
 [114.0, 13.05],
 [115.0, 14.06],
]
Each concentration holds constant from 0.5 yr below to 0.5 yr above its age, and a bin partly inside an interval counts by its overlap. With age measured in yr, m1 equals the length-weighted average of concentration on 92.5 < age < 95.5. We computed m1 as 12.8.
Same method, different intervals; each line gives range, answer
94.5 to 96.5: 12.3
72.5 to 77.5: 14.3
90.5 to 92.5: 13.3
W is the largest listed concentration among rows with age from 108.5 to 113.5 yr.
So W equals 14.29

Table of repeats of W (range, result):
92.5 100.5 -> 13.58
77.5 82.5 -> 15.56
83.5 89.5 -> 15.31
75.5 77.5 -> 14.73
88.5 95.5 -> 13.57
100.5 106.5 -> 13.89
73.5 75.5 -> 15.86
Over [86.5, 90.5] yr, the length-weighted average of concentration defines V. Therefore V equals 13.6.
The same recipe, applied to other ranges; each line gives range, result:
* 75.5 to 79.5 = 14.6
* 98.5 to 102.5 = 13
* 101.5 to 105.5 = 12.5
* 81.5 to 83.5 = 14.6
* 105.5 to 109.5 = 12.8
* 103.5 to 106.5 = 12.7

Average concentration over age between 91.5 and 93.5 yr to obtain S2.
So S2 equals 13.5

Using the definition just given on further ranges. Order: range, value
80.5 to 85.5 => 14.7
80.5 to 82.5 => 14.3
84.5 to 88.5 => 14.4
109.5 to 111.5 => 13.2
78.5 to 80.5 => 14.5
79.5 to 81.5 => 14.6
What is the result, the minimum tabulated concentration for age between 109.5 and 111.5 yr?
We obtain 12.2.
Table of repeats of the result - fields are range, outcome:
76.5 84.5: 14.07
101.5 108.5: 11.76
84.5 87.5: 14.27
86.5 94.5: 12.62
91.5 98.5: 11.78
